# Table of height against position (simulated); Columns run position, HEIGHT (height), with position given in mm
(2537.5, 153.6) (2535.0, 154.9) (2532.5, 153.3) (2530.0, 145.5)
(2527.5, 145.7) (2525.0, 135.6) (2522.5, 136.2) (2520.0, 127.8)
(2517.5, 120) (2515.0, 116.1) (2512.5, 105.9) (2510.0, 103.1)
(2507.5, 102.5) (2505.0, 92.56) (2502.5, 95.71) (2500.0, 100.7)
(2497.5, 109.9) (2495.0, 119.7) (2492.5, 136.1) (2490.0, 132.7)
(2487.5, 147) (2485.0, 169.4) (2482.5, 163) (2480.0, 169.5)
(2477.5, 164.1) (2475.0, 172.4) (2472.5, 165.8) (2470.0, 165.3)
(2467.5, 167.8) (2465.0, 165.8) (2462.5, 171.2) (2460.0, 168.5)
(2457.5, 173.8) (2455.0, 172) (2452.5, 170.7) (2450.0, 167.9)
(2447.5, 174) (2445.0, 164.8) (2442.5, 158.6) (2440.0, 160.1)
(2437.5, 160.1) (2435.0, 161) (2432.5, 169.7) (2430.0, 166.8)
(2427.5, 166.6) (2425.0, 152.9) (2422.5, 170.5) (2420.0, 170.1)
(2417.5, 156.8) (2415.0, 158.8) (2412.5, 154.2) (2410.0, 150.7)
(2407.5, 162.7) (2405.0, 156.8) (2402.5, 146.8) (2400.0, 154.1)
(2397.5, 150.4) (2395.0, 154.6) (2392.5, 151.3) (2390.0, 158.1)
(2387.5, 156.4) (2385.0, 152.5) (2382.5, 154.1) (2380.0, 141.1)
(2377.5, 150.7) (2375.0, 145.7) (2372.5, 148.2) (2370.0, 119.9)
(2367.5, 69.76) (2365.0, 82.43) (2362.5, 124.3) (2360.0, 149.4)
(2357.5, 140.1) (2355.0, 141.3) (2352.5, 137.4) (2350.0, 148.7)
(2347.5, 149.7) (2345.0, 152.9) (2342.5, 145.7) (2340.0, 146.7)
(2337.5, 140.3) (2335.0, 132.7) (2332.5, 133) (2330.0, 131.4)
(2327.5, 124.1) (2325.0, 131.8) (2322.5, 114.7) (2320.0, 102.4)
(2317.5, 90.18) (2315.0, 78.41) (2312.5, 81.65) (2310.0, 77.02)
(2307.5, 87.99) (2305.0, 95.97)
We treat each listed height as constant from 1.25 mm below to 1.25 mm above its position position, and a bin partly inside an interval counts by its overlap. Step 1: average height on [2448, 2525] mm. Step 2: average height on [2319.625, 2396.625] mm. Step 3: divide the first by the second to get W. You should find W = 1.04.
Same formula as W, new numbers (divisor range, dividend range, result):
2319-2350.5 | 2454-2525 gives 1.04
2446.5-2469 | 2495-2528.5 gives 0.67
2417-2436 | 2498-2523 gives 0.66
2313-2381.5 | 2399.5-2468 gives 1.27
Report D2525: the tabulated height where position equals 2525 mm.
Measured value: 135.6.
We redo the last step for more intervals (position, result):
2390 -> 158.1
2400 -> 154.1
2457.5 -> 173.8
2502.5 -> 95.71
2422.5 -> 170.5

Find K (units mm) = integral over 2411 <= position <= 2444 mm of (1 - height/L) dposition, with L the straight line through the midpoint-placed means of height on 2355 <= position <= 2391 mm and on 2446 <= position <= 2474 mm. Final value -1.14 mm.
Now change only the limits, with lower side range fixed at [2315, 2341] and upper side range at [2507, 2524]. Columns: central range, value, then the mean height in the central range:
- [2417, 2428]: -4.1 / 164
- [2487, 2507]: 0.4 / 115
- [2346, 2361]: -2.8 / 144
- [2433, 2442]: -3.2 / 161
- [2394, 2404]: -2.6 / 152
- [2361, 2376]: 0.7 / 115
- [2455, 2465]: -4.4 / 171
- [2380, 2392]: -3.3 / 154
